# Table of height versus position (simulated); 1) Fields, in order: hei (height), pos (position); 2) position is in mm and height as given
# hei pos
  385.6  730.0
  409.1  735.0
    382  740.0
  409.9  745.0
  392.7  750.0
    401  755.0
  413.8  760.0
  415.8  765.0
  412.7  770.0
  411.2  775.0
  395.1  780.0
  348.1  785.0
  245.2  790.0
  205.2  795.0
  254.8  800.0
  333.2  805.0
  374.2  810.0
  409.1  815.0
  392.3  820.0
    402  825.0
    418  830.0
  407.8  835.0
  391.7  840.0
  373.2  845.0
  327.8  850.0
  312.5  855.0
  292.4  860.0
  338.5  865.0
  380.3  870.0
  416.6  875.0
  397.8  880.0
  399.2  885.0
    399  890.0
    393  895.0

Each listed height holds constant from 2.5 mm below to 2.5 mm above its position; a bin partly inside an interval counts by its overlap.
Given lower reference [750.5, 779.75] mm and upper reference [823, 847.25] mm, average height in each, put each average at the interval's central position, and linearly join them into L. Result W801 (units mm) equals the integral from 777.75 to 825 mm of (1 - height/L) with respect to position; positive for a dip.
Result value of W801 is 8.3 mm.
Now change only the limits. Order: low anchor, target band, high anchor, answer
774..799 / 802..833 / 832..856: -4.0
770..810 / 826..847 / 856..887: -3.0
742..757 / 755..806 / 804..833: 6.4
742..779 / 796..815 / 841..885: 3.1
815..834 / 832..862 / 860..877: 2.5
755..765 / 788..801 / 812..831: 5.6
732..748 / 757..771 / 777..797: -2.5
